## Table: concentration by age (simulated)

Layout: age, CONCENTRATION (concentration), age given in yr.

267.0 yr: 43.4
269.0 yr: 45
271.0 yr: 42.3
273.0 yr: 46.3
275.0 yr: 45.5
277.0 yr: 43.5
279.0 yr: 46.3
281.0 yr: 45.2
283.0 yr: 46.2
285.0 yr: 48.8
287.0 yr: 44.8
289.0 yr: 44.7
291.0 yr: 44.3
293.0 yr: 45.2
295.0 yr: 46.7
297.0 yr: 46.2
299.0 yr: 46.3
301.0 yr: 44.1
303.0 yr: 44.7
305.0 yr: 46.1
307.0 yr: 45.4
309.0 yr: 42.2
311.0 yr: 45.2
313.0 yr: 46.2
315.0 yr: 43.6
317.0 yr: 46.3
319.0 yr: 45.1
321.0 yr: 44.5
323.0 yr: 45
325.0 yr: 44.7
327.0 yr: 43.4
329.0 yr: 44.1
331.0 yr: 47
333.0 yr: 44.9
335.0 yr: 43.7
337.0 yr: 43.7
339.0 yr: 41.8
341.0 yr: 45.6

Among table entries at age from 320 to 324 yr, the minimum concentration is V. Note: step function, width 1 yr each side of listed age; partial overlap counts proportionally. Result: 44.5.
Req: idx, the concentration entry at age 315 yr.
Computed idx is 43.6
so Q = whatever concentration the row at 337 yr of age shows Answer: 43.7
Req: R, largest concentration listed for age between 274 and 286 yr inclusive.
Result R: 48.8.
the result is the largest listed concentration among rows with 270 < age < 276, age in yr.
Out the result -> 46.3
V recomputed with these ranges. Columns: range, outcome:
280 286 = 45.2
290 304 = 44.1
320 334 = 43.4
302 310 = 42.2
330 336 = 43.7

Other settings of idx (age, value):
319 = 45.1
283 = 46.2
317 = 46.3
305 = 46.1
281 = 45.2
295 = 46.7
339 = 41.8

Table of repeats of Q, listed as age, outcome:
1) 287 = 44.8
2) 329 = 44.1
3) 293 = 45.2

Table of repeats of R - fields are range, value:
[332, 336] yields 44.9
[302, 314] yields 46.2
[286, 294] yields 45.2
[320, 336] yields 47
